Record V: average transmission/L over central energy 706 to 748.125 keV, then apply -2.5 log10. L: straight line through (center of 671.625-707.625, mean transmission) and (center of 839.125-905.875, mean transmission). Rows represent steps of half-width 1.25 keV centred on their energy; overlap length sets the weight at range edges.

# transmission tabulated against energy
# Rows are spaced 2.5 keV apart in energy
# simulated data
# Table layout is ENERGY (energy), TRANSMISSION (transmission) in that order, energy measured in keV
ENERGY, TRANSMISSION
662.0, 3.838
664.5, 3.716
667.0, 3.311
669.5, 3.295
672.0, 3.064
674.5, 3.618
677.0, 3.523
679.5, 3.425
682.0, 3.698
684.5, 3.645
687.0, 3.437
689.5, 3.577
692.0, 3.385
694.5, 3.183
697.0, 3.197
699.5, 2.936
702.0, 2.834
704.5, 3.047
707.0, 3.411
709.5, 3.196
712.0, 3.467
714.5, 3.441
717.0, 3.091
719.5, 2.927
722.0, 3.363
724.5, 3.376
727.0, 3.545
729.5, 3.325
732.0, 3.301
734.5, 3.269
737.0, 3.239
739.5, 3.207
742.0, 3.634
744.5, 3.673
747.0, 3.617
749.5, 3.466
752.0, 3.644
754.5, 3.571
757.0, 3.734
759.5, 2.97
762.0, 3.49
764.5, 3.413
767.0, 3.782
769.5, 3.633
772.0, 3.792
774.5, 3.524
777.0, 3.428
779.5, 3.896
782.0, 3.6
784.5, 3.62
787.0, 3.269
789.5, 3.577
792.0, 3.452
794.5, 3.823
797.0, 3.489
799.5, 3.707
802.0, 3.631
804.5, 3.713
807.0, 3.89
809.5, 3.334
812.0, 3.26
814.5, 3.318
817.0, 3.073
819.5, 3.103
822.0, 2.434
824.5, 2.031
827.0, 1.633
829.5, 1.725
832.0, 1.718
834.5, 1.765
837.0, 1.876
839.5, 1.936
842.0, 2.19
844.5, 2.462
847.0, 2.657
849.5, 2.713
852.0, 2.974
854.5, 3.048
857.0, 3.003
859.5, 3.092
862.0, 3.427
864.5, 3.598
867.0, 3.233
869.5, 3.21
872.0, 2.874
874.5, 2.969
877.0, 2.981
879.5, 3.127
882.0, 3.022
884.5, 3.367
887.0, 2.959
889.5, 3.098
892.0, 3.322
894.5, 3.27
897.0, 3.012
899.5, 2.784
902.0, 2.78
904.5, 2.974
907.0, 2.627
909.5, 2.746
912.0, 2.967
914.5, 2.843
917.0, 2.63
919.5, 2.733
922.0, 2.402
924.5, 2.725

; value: -0.03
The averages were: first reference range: 3.34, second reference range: 2.98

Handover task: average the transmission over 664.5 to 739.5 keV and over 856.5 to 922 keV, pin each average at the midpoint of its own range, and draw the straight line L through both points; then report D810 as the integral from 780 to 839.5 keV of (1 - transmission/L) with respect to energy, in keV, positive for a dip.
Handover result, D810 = 3.0 keV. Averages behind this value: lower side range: 3.32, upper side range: 3.01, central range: 2.99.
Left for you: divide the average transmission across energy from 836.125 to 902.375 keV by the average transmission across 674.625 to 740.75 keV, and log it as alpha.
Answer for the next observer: 0.9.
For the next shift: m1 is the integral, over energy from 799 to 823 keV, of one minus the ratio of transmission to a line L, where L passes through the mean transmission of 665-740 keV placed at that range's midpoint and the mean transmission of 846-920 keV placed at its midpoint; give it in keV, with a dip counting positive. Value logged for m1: -1.6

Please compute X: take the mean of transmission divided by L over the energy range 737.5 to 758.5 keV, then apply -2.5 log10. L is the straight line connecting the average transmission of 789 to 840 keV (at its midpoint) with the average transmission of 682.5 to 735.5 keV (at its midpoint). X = -0.13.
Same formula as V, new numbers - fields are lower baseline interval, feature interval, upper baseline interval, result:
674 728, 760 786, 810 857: -0.25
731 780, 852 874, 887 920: -0.03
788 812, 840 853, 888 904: 0.29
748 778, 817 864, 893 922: 0.27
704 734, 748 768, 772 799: -0.01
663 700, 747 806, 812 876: -0.20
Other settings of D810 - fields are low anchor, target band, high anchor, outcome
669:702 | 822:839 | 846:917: 6.91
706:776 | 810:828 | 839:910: 2.42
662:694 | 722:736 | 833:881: -0.32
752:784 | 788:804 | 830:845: -3.83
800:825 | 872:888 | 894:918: -0.54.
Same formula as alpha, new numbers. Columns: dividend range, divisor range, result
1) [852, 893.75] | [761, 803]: 0.87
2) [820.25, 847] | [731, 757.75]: 0.58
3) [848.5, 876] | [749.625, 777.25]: 0.88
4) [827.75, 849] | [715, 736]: 0.63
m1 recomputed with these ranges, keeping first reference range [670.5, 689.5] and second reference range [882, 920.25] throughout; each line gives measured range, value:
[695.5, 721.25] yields 2.0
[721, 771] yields -2.1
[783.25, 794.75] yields -1.1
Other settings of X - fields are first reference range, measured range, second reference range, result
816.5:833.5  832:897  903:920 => -0.157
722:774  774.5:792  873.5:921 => -0.062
